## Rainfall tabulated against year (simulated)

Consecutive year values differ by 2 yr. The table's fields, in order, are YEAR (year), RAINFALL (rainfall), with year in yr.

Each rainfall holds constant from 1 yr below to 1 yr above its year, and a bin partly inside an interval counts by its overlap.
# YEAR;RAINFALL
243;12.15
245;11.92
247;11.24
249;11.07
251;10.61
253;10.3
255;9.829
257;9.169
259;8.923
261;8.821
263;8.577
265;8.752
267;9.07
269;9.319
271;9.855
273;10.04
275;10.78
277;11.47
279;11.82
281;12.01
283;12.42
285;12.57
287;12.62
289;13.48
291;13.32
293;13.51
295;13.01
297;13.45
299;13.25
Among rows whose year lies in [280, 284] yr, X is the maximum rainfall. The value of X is 12.42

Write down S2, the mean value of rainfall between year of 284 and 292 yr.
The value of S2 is 13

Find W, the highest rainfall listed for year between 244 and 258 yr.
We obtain 11.92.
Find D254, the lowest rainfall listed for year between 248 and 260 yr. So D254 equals 8.923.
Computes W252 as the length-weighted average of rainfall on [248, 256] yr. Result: 10.5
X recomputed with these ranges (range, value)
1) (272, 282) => 12.01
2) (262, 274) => 10.04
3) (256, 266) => 9.169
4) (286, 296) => 13.51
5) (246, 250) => 11.24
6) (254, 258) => 9.829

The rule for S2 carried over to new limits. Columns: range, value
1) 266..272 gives 9.41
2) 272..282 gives 11.2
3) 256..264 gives 8.87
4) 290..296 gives 13.3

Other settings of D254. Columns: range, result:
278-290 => 11.82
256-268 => 8.577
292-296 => 13.01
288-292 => 13.32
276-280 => 11.47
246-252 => 10.61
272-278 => 10.04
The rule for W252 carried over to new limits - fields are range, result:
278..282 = 11.9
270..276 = 10.2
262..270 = 8.93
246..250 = 11.2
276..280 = 11.6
